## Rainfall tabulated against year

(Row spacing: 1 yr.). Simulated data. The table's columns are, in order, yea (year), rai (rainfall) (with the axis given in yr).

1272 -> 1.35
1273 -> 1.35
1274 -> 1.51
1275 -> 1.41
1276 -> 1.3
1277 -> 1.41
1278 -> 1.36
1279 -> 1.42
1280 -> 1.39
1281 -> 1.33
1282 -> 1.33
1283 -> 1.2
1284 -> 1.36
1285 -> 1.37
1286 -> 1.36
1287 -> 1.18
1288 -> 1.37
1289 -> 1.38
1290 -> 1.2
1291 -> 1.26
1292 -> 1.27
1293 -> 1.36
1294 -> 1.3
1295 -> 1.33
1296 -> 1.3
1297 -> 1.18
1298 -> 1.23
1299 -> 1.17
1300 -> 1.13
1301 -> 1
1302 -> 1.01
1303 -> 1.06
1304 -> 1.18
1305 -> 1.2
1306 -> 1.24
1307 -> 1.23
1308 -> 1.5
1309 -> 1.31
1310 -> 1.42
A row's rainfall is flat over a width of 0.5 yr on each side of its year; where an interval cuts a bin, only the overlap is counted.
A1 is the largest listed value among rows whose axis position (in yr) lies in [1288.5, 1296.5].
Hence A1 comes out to 1.38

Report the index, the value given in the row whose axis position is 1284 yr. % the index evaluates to 1.36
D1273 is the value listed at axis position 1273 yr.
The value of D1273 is 1.35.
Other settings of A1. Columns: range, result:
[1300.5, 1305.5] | 1.2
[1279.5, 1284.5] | 1.39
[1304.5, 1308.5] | 1.5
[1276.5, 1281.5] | 1.42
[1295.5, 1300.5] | 1.3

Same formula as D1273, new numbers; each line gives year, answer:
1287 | 1.18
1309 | 1.31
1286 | 1.36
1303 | 1.06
